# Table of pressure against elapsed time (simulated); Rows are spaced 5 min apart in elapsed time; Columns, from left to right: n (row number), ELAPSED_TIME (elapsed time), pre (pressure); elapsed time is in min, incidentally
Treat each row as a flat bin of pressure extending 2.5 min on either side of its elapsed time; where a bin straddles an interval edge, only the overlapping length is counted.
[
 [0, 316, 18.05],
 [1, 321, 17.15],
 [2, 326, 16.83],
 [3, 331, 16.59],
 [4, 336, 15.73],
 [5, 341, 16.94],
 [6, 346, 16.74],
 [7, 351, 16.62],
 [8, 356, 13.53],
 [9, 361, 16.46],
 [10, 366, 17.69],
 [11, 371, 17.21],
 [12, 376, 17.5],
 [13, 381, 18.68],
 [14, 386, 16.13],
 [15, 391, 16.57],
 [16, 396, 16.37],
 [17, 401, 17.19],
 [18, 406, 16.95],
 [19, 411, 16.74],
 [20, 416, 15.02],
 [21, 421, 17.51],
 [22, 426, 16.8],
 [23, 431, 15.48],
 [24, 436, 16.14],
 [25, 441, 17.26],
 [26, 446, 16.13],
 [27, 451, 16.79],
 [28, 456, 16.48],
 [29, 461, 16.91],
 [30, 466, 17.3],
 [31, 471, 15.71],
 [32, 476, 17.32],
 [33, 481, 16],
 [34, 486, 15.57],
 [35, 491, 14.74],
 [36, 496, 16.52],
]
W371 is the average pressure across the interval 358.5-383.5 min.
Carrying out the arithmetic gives 17.5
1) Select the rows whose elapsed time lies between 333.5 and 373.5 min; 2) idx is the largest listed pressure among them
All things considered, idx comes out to 17.69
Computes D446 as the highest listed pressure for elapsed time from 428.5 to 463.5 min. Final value 17.26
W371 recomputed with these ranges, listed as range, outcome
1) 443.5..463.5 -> 16.6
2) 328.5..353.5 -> 16.5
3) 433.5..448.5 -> 16.5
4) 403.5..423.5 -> 16.6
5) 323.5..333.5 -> 16.7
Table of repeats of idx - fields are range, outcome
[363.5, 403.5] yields 18.68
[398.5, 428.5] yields 17.51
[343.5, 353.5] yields 16.74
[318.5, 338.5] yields 17.15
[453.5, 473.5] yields 17.3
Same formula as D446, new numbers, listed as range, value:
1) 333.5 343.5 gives 16.94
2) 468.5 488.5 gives 17.32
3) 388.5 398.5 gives 16.57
